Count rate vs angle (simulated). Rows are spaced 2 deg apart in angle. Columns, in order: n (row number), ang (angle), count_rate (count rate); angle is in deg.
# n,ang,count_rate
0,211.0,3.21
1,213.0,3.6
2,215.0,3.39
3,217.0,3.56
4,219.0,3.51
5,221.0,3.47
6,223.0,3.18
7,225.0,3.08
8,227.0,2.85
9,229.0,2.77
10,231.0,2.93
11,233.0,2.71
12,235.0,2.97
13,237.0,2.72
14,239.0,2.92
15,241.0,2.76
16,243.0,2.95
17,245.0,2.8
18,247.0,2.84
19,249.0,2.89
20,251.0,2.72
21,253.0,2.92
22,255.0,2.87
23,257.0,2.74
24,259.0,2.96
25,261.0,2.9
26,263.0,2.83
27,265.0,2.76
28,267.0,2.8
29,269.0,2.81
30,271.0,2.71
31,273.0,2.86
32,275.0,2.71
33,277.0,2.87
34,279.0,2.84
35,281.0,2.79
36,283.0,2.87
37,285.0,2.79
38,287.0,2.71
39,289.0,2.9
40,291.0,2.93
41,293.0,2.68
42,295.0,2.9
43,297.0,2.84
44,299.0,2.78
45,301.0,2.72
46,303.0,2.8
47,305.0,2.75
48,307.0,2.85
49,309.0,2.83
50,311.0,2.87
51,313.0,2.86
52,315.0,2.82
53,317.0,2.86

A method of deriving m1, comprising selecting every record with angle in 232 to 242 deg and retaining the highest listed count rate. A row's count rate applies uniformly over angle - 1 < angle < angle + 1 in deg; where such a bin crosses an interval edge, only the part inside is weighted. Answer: 2.97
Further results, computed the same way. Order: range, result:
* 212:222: 3.6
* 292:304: 2.9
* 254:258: 2.87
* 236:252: 2.95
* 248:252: 2.89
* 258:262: 2.96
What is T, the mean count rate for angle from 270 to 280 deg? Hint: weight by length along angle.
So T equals 2.8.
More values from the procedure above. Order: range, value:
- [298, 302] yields 2.75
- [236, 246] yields 2.83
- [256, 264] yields 2.86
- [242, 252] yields 2.84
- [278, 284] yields 2.83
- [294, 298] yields 2.87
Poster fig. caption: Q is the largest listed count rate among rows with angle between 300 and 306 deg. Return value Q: 2.8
